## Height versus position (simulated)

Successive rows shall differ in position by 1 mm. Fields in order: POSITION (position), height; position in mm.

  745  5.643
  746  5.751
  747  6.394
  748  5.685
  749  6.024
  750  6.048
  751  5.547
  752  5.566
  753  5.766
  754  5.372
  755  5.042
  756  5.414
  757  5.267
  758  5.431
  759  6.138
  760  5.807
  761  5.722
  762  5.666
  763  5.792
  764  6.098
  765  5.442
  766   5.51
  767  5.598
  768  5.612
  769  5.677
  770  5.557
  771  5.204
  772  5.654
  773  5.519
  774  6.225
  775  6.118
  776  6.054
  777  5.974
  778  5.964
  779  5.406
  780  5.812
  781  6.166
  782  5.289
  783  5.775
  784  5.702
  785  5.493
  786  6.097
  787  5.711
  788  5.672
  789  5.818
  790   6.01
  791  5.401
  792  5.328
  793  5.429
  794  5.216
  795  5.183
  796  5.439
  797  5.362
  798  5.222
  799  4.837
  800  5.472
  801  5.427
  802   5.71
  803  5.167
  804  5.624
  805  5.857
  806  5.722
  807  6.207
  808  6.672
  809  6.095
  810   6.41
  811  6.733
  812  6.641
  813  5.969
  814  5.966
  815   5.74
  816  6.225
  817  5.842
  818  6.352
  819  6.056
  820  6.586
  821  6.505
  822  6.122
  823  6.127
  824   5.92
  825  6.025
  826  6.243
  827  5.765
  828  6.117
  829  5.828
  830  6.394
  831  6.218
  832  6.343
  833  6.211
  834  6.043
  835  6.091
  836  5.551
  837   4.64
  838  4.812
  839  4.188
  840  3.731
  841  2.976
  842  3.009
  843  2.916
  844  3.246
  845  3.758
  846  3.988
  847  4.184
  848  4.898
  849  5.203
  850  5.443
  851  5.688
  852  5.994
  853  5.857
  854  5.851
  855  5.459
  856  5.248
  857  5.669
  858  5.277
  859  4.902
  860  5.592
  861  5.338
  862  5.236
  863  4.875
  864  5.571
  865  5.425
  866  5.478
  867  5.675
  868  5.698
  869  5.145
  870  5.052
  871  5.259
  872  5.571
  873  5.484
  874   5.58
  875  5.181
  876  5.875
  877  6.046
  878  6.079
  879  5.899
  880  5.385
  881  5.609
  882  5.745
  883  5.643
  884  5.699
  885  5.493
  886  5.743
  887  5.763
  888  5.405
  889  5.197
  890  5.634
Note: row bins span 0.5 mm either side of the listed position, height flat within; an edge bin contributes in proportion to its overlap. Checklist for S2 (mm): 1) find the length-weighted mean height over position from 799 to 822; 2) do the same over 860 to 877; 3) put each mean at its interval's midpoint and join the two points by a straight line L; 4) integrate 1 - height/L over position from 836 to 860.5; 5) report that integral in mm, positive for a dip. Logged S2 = 4.00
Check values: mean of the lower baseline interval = 6.02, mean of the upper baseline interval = 5.43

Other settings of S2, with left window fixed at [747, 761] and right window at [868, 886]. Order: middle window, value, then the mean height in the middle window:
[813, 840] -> -1.3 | 5.88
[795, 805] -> 0.4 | 5.38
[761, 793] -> -0.4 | 5.72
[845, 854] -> 0.8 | 5.12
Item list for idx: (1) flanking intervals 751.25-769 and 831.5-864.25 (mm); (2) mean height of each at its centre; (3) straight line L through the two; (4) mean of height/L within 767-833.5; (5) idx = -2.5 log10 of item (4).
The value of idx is -0.11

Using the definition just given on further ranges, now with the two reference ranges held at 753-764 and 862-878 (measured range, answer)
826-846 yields 0.12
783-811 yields -0.02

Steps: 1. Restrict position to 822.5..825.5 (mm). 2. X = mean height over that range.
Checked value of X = 6.02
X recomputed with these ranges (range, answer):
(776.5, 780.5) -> 5.79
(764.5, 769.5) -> 5.57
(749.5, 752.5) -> 5.72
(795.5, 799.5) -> 5.21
